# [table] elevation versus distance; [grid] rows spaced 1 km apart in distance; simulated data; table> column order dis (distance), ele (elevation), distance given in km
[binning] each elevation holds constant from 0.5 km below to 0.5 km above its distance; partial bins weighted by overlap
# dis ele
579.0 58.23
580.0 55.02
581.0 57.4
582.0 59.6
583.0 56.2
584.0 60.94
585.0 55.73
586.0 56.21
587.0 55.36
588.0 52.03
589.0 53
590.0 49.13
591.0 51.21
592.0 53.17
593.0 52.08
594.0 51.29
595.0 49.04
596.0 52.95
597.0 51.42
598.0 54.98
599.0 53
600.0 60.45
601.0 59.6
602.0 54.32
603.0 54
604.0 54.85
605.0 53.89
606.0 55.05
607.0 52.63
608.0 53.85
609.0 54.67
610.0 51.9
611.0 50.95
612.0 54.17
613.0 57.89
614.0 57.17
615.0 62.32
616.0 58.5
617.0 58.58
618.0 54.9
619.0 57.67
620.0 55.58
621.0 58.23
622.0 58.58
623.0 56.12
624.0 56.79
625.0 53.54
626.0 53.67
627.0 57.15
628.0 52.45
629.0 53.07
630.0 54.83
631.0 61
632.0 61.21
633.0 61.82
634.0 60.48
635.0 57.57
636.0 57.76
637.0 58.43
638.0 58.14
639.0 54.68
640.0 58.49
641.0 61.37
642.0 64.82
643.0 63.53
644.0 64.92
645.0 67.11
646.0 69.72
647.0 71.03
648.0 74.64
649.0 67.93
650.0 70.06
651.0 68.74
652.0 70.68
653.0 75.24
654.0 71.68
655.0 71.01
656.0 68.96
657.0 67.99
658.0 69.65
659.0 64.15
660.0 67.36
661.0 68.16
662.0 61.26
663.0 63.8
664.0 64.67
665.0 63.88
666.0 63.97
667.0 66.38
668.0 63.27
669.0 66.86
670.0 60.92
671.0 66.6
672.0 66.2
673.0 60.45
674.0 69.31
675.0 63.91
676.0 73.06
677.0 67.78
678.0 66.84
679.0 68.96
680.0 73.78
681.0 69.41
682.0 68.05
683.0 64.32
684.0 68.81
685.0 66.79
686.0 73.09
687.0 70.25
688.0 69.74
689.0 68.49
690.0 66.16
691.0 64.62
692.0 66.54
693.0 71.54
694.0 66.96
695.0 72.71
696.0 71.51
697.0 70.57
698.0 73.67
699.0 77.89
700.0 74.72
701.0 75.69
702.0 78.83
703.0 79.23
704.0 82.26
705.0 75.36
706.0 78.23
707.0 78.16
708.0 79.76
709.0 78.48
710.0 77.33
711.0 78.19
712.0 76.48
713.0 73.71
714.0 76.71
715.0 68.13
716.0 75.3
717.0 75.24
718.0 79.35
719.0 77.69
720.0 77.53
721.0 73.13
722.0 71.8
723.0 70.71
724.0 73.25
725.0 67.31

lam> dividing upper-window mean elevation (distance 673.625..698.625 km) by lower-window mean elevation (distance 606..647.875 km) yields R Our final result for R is 1.18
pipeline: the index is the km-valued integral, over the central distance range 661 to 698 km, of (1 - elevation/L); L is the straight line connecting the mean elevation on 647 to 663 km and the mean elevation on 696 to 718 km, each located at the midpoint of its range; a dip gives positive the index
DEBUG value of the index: 2.62 km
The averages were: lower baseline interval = 69.1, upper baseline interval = 76.3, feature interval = 67.4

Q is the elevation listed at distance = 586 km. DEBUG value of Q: 56.21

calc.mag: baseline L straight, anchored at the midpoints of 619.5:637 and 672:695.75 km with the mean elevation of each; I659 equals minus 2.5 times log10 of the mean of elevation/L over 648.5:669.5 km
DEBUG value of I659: -0.07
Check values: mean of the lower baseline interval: 57.1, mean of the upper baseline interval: 68.3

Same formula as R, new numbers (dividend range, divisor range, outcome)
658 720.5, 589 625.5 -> 1.29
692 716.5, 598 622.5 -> 1.35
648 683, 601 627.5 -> 1.21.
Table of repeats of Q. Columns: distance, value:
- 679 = 68.96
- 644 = 64.92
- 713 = 73.71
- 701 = 75.69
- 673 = 60.45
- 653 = 75.24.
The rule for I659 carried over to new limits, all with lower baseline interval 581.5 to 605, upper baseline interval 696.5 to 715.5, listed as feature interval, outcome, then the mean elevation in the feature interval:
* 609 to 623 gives 0.04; 56.6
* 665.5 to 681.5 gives 0.05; 66.7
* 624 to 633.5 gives 0.09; 56.5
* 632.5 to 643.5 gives 0.06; 59.7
